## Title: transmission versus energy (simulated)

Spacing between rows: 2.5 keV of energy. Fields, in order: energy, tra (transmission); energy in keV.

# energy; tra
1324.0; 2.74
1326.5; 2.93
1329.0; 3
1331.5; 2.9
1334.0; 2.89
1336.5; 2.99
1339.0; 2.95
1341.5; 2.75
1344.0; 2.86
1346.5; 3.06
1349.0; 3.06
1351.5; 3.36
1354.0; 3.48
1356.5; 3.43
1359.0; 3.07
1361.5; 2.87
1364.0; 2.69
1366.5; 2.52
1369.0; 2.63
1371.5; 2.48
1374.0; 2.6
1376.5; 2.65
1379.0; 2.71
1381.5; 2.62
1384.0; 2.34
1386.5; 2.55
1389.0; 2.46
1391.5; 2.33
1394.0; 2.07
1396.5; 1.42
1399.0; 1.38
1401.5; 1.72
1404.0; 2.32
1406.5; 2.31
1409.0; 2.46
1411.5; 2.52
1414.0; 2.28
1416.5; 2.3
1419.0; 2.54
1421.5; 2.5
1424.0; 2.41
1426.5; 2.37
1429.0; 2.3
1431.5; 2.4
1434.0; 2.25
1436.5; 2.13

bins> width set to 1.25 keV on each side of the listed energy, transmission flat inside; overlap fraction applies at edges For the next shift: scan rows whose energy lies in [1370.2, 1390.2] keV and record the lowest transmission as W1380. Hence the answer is 2.34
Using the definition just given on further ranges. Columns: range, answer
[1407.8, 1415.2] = 2.28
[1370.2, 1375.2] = 2.48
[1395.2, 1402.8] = 1.38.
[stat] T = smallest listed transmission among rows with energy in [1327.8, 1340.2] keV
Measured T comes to 2.89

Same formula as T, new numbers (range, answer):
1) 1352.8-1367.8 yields 2.52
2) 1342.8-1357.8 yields 2.86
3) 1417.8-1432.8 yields 2.3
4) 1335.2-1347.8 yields 2.75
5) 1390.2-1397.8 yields 1.42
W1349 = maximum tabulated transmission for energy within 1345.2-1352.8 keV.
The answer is 3.36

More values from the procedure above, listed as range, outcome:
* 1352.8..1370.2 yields 3.48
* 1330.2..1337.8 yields 2.99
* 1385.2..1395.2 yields 2.55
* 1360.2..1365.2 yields 2.87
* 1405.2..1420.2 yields 2.54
